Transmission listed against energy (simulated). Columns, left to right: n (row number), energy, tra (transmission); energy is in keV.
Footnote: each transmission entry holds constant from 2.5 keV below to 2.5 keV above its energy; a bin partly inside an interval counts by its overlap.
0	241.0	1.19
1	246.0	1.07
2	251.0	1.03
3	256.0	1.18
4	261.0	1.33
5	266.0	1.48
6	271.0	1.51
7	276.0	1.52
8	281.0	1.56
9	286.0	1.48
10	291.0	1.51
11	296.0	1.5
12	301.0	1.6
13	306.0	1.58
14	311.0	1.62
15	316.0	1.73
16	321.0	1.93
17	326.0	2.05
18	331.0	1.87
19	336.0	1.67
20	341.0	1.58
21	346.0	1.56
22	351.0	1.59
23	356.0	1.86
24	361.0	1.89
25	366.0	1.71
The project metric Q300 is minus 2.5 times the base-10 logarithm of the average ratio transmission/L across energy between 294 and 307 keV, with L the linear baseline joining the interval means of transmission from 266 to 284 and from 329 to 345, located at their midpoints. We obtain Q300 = 0.02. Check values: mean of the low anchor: 1.52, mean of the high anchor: 1.69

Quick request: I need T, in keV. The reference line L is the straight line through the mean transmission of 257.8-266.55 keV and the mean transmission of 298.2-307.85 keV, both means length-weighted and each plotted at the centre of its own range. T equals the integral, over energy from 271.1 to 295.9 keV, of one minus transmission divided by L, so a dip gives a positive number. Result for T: -0.54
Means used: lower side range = 1.37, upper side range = 1.59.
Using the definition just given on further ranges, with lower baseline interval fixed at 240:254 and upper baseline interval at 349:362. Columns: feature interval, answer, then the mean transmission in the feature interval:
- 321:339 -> -2.8 keV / 1.86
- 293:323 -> -3.6 keV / 1.65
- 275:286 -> -1.9 keV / 1.53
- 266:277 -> -2.3 keV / 1.51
